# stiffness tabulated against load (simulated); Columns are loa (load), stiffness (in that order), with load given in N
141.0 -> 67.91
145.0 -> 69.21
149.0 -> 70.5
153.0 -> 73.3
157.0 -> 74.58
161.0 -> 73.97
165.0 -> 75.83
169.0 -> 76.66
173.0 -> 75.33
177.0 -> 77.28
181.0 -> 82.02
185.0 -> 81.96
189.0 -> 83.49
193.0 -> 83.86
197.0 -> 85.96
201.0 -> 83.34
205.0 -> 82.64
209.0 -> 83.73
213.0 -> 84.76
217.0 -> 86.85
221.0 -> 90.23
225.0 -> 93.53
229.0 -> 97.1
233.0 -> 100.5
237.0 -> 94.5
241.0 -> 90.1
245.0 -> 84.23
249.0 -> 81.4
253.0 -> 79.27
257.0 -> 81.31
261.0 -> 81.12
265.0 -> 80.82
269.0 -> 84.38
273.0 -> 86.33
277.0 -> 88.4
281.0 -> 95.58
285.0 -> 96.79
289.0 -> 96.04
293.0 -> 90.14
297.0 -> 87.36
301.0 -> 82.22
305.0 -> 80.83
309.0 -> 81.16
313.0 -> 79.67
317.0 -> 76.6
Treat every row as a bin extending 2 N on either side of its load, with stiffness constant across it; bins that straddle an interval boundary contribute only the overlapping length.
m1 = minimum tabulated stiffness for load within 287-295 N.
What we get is 90.14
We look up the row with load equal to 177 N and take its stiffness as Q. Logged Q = 77.28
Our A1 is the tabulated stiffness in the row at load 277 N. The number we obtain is 88.4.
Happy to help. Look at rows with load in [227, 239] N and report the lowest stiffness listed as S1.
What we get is 94.5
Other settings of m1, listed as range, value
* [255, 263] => 81.12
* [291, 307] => 80.83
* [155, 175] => 73.97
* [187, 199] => 83.49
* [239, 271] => 79.27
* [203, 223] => 82.64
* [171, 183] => 75.33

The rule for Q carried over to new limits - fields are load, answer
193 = 83.86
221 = 90.23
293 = 90.14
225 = 93.53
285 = 96.79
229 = 97.1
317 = 76.6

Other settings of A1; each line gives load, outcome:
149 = 70.5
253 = 79.27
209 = 83.73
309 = 81.16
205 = 82.64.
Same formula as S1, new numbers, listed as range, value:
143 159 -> 69.21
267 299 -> 84.38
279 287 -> 95.58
